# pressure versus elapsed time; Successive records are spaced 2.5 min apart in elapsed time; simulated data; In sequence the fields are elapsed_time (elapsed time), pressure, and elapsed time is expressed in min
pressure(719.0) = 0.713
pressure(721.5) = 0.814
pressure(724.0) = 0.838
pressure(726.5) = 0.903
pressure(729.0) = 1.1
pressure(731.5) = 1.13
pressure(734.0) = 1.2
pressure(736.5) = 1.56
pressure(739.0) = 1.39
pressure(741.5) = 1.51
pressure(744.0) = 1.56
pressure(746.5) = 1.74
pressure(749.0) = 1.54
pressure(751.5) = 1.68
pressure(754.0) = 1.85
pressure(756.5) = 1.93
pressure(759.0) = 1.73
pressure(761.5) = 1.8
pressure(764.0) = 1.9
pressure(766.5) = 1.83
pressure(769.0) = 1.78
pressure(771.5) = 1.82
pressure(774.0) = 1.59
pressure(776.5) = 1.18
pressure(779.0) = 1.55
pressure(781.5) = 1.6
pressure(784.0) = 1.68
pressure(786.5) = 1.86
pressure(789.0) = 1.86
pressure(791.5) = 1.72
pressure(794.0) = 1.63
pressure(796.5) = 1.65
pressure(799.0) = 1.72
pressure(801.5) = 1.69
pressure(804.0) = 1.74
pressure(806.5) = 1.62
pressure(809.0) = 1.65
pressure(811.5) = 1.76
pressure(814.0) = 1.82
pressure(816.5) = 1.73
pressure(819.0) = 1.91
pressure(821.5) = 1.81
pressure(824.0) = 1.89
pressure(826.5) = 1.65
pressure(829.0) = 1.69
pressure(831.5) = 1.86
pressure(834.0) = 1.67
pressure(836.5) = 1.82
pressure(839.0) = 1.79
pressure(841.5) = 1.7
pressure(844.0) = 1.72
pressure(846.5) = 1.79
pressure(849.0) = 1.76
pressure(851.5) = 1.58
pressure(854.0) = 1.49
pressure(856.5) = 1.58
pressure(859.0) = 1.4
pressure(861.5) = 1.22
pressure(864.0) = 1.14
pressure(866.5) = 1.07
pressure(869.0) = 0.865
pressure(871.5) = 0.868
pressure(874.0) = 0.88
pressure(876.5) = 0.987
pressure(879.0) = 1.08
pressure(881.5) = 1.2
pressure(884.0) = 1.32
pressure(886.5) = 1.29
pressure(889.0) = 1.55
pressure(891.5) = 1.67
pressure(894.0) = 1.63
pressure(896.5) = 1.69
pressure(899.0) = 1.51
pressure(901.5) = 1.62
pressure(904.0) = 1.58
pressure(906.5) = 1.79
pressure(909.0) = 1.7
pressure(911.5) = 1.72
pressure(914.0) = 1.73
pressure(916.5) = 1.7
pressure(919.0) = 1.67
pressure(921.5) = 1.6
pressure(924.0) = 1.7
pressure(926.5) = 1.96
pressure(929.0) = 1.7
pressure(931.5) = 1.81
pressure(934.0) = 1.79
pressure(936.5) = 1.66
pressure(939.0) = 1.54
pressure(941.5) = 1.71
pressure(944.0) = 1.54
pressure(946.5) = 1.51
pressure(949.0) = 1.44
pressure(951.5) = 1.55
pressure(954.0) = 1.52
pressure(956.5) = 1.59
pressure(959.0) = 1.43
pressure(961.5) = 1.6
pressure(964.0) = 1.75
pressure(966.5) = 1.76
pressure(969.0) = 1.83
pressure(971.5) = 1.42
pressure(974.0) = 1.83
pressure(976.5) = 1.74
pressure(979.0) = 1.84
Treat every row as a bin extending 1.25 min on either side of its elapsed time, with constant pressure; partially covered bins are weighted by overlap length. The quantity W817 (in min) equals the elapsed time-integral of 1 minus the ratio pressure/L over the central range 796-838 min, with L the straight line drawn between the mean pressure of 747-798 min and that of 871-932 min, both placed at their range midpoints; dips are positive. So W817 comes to -2.6 min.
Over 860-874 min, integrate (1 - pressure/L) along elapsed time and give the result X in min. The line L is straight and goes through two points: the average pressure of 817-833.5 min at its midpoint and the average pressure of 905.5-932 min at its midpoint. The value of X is 5.9 min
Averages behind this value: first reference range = 1.79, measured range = 1.03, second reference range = 1.73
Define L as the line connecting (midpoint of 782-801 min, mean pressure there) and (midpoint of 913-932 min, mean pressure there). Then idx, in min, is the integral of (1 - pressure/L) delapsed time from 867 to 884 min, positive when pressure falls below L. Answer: 7.1 min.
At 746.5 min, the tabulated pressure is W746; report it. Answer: 1.74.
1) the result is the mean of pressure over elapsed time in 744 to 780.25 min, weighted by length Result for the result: 1.7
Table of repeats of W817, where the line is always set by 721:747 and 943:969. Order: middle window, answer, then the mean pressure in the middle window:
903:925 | -2.5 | 1.69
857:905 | 5.7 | 1.3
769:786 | -3.7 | 1.6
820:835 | -4.1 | 1.77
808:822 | -4.2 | 1.78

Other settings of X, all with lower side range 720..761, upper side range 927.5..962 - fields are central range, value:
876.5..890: 2.5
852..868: 2.1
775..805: -4.1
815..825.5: -2.5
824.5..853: -4.4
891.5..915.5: -1.6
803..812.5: -1.4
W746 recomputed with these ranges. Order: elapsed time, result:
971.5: 1.42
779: 1.55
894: 1.63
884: 1.32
